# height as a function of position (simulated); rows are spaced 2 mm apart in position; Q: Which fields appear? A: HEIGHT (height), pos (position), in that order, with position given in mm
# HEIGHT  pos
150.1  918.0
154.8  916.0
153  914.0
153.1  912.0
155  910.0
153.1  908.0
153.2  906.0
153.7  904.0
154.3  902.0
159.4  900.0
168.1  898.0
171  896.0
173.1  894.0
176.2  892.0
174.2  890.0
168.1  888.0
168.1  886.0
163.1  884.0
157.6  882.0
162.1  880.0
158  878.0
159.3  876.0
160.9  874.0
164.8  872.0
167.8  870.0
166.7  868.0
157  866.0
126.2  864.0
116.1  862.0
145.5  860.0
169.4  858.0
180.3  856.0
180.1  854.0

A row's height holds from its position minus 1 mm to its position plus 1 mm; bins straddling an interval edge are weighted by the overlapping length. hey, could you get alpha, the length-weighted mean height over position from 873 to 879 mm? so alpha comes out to 159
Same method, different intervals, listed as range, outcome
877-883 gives 159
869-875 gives 164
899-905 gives 156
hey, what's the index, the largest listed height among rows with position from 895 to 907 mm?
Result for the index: 171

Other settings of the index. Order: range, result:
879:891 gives 174.2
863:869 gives 166.7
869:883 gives 167.8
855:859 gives 180.3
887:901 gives 176.2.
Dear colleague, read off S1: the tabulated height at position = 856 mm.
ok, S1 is 180.3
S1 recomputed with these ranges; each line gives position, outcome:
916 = 154.8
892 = 176.2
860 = 145.5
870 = 167.8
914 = 153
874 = 160.9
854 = 180.1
